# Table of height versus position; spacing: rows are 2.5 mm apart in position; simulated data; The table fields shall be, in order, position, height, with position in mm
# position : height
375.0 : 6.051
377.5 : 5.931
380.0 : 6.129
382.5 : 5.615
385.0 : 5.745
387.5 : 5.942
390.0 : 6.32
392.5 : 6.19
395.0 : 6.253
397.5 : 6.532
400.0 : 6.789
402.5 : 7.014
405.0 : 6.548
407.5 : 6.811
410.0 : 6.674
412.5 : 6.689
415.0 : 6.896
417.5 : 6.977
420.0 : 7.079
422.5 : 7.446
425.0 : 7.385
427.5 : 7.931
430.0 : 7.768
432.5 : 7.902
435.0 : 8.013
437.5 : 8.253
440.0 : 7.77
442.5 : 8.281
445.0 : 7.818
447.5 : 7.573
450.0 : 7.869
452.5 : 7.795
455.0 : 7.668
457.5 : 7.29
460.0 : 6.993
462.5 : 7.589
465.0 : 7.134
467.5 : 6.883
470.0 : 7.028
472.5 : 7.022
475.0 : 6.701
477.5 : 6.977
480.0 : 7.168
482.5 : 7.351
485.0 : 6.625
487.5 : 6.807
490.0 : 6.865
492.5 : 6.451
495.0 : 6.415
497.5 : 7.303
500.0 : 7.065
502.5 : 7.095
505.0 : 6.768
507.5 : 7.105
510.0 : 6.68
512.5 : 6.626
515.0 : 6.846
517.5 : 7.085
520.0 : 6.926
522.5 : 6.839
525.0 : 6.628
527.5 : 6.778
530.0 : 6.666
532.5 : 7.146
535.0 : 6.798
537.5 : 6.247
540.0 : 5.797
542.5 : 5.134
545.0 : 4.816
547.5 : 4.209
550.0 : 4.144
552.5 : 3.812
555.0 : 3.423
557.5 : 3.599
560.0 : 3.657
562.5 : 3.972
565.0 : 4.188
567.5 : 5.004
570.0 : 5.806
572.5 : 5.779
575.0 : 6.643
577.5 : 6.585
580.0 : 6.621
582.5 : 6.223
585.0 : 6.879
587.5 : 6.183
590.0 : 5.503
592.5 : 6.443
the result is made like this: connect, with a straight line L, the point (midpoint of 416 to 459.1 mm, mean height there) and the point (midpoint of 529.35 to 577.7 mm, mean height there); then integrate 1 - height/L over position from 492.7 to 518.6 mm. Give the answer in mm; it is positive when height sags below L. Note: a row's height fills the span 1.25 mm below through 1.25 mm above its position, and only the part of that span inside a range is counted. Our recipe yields -3.0 mm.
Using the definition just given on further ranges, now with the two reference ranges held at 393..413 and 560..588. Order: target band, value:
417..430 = -1.8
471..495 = -2.5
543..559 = 4.9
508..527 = -2.5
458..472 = -1.8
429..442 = -3.0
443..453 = -2.2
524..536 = -1.7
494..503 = -1.3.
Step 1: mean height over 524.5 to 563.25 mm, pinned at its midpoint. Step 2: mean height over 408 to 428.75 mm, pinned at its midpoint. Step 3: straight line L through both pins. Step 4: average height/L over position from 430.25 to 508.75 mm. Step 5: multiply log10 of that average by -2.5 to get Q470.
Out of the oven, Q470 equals -0.15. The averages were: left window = 7.12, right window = 5.16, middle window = 7.28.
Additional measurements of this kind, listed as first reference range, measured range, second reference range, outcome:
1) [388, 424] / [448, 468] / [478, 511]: -0.09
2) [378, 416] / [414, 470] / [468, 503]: -0.14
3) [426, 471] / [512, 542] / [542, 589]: -0.13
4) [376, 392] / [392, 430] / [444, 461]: -0.05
